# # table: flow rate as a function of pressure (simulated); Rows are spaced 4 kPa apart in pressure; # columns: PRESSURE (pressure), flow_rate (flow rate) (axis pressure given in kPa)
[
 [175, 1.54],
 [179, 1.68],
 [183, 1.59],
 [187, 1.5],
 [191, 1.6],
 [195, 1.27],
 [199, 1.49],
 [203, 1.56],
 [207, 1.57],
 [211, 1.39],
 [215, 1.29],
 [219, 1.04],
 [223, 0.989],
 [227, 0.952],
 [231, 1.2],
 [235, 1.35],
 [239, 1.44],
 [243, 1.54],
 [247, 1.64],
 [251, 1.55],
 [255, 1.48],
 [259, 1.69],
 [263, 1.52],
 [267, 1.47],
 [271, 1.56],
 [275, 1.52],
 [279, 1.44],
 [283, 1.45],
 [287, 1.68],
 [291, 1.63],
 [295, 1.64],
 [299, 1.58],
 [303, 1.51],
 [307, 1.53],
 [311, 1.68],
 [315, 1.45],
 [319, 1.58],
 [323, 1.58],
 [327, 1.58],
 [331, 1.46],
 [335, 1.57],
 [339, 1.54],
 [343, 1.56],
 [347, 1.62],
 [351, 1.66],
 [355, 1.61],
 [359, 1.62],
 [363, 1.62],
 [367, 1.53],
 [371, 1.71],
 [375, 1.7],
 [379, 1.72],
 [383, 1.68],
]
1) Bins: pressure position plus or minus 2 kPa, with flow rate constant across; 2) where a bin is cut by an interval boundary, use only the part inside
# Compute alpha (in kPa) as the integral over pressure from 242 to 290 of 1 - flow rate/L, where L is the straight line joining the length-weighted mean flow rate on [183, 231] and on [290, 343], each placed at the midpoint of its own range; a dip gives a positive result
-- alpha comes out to -2.9 kPa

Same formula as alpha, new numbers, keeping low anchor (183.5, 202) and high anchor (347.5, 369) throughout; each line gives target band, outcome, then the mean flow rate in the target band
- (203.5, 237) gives 5.87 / 1.24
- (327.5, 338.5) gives 0.43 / 1.53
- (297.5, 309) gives 0.20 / 1.54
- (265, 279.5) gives 0.36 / 1.5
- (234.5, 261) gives -0.24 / 1.54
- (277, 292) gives 0.07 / 1.54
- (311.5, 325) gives 0.21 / 1.55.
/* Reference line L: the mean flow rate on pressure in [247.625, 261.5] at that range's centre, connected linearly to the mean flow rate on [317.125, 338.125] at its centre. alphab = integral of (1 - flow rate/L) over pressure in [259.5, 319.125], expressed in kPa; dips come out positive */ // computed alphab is 0.5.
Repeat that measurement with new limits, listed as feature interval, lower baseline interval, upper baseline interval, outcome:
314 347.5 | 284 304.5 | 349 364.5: 1.42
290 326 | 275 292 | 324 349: -0.60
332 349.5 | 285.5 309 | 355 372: 0.41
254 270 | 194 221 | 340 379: -0.85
